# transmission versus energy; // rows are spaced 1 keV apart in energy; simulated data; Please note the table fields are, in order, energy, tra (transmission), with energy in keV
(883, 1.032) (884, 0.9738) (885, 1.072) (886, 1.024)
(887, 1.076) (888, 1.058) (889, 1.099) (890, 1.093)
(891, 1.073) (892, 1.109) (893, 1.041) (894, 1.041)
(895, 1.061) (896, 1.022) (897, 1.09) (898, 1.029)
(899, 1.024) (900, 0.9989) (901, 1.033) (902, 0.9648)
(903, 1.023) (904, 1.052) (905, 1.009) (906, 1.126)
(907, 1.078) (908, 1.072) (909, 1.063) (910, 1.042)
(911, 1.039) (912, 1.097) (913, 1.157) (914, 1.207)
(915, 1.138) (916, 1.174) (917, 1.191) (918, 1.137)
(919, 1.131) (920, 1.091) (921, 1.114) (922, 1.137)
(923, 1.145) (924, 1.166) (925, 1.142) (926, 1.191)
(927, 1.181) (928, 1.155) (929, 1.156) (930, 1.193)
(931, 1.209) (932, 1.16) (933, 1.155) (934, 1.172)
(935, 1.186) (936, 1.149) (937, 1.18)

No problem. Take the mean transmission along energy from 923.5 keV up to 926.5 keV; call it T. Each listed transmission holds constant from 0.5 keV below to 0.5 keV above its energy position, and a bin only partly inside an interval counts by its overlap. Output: 1.17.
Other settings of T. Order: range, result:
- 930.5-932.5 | 1.18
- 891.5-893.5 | 1.07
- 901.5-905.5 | 1.01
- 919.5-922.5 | 1.11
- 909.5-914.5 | 1.11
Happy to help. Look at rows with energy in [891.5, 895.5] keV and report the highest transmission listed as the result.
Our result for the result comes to 1.109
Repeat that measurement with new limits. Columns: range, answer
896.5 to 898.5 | 1.09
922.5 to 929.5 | 1.191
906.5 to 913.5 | 1.157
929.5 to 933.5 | 1.209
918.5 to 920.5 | 1.131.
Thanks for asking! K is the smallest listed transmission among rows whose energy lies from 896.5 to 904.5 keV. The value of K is 0.9648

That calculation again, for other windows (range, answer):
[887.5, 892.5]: 1.058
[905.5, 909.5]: 1.063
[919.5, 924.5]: 1.091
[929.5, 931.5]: 1.193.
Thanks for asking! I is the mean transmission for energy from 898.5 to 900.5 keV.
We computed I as 1.01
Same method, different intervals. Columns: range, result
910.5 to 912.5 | 1.07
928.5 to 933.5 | 1.17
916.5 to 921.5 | 1.13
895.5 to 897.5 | 1.06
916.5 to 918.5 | 1.16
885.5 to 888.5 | 1.05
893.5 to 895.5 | 1.05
